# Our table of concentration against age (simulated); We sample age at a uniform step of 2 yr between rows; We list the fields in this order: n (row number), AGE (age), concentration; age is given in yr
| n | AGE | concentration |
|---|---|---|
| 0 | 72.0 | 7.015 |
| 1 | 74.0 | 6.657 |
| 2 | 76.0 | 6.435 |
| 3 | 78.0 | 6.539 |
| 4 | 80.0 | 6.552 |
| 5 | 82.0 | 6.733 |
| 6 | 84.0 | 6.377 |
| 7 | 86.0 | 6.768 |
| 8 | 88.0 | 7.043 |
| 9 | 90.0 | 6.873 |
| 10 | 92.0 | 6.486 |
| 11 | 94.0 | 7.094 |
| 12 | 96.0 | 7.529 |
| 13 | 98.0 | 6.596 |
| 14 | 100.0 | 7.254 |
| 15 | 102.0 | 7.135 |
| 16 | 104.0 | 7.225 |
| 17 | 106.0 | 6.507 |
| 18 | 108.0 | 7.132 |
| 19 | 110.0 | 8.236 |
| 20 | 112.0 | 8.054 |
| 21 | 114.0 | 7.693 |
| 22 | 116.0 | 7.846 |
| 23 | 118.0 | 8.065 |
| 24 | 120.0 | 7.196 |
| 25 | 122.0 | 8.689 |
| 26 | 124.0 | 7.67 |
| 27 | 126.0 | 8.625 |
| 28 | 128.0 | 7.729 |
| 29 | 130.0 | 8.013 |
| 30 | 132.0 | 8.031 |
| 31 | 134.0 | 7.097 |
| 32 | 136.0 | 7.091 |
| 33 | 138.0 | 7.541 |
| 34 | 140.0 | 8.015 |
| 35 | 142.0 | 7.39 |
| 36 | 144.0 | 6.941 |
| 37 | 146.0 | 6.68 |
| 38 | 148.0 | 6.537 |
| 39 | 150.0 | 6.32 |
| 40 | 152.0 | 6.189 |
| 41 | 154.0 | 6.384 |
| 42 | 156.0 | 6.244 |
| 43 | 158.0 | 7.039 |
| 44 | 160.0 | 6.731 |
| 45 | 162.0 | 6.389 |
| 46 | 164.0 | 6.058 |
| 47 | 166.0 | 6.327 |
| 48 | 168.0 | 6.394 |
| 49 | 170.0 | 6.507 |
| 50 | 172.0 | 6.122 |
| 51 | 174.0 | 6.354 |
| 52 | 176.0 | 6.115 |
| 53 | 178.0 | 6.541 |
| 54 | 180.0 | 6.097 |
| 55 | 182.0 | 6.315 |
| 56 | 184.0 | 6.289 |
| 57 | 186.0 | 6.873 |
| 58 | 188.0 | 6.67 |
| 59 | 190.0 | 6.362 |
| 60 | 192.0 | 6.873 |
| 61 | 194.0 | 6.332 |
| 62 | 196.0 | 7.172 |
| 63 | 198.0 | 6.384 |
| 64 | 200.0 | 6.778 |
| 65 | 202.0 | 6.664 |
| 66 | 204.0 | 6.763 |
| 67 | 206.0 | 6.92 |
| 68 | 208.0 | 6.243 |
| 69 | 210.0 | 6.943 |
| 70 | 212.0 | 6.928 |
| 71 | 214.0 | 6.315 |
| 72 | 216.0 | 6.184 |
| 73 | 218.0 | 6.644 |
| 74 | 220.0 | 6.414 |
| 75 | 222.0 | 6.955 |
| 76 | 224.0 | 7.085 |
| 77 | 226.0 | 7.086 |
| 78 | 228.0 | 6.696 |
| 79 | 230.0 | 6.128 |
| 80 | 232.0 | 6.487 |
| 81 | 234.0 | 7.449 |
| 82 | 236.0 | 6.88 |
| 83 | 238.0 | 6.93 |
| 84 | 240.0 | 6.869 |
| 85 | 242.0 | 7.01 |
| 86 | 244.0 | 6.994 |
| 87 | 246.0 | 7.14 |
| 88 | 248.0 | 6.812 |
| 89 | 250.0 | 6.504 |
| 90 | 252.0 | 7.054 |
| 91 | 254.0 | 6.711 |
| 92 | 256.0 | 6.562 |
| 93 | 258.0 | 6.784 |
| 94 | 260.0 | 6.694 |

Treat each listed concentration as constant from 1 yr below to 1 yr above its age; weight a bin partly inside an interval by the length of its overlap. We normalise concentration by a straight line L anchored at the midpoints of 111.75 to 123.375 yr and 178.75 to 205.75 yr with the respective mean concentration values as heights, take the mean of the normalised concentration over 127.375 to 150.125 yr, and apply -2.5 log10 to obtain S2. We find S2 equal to 0.03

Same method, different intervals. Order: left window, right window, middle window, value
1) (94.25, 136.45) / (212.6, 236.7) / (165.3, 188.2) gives 0.115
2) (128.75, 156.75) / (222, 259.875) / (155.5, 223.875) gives 0.066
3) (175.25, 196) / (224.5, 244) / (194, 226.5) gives -0.005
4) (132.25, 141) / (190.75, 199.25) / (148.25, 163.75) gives 0.122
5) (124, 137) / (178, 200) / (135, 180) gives 0.092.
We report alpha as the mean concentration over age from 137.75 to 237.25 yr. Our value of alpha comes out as 6.63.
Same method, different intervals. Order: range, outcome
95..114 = 7.32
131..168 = 6.82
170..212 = 6.55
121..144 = 7.77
